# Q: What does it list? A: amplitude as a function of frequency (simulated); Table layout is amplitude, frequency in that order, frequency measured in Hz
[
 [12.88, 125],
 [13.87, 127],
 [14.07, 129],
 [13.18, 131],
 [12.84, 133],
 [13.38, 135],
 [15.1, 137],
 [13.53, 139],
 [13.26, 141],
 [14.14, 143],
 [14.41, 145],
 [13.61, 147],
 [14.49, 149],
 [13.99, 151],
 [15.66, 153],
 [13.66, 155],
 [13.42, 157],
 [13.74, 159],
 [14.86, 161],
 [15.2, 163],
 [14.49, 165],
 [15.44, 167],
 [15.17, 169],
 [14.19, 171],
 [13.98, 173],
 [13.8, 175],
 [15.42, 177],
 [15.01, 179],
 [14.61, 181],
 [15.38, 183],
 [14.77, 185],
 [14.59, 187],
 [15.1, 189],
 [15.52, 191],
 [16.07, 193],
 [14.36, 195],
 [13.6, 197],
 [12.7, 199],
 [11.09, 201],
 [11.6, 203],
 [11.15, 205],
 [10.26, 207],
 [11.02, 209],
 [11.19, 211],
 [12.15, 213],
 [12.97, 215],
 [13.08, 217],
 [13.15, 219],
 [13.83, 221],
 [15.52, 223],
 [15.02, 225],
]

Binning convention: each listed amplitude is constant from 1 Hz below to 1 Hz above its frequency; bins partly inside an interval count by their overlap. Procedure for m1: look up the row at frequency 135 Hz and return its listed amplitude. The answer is 13.38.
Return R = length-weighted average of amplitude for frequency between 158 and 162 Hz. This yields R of 14.3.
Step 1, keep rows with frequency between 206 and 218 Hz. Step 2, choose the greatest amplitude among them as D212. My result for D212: 13.08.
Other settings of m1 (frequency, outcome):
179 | 15.01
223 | 15.52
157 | 13.42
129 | 14.07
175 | 13.8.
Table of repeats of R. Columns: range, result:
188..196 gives 15.3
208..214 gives 11.5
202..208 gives 11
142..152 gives 14.1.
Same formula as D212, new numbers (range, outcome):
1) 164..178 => 15.44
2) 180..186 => 15.38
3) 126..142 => 15.1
